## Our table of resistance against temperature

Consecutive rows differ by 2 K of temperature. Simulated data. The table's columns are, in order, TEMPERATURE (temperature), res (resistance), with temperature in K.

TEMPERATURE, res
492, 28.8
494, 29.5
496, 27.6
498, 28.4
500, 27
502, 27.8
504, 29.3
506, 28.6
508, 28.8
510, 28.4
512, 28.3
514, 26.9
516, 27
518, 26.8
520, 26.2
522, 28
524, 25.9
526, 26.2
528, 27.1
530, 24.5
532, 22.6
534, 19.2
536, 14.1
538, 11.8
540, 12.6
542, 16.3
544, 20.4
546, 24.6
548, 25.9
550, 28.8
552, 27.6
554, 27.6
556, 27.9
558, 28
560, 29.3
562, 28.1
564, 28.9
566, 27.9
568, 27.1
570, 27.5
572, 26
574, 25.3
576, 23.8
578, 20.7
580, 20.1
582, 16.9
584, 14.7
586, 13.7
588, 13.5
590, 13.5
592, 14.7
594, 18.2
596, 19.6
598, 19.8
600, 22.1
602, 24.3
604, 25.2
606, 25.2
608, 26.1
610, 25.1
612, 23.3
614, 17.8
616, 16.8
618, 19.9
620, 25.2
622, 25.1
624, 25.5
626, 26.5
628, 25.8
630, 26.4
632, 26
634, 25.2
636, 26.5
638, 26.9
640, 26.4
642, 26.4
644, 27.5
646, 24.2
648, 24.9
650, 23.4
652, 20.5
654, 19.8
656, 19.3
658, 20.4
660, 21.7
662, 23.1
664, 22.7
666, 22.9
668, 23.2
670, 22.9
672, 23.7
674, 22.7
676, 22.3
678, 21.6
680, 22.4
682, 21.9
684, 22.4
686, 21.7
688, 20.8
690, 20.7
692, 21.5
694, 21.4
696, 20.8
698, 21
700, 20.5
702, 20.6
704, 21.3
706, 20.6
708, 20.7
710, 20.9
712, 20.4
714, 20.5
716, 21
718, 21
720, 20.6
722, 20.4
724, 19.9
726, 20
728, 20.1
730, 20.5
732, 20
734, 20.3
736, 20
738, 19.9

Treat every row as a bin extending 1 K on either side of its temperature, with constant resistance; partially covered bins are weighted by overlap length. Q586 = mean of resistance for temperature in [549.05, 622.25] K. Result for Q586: 22.8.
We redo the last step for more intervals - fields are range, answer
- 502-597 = 23.4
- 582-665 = 22.2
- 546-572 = 27.7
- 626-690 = 23.4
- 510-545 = 22.7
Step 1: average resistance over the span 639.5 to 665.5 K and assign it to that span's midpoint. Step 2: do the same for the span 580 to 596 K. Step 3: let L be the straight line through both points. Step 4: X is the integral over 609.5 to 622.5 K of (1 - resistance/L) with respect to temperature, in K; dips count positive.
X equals -1.9 K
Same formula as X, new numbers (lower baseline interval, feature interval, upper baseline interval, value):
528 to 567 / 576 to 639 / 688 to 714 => 2.2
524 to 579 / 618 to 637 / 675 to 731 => -2.5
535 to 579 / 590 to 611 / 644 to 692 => 1.6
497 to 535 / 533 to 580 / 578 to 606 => -3.7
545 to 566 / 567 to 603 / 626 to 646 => 9.4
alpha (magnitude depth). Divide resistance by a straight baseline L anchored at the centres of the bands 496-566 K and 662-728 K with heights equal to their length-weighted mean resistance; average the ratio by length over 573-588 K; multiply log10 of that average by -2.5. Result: 0.27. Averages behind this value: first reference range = 25.3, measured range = 18.9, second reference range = 21.4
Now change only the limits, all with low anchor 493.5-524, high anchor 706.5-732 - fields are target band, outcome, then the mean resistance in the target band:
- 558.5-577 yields -0.06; 27.1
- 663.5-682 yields -0.03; 22.7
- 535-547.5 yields 0.49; 17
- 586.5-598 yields 0.47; 16.1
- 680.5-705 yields 0.01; 21.2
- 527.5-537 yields 0.26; 21.2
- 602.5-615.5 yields 0.04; 23.5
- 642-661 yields 0.01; 22.6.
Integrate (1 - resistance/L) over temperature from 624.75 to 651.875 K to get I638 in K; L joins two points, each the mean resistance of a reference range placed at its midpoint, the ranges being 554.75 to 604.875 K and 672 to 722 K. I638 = -4.9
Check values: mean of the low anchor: 22.3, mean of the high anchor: 21.3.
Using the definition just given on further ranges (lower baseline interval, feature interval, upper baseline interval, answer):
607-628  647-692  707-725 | -0.4 K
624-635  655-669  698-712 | 1.1 K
